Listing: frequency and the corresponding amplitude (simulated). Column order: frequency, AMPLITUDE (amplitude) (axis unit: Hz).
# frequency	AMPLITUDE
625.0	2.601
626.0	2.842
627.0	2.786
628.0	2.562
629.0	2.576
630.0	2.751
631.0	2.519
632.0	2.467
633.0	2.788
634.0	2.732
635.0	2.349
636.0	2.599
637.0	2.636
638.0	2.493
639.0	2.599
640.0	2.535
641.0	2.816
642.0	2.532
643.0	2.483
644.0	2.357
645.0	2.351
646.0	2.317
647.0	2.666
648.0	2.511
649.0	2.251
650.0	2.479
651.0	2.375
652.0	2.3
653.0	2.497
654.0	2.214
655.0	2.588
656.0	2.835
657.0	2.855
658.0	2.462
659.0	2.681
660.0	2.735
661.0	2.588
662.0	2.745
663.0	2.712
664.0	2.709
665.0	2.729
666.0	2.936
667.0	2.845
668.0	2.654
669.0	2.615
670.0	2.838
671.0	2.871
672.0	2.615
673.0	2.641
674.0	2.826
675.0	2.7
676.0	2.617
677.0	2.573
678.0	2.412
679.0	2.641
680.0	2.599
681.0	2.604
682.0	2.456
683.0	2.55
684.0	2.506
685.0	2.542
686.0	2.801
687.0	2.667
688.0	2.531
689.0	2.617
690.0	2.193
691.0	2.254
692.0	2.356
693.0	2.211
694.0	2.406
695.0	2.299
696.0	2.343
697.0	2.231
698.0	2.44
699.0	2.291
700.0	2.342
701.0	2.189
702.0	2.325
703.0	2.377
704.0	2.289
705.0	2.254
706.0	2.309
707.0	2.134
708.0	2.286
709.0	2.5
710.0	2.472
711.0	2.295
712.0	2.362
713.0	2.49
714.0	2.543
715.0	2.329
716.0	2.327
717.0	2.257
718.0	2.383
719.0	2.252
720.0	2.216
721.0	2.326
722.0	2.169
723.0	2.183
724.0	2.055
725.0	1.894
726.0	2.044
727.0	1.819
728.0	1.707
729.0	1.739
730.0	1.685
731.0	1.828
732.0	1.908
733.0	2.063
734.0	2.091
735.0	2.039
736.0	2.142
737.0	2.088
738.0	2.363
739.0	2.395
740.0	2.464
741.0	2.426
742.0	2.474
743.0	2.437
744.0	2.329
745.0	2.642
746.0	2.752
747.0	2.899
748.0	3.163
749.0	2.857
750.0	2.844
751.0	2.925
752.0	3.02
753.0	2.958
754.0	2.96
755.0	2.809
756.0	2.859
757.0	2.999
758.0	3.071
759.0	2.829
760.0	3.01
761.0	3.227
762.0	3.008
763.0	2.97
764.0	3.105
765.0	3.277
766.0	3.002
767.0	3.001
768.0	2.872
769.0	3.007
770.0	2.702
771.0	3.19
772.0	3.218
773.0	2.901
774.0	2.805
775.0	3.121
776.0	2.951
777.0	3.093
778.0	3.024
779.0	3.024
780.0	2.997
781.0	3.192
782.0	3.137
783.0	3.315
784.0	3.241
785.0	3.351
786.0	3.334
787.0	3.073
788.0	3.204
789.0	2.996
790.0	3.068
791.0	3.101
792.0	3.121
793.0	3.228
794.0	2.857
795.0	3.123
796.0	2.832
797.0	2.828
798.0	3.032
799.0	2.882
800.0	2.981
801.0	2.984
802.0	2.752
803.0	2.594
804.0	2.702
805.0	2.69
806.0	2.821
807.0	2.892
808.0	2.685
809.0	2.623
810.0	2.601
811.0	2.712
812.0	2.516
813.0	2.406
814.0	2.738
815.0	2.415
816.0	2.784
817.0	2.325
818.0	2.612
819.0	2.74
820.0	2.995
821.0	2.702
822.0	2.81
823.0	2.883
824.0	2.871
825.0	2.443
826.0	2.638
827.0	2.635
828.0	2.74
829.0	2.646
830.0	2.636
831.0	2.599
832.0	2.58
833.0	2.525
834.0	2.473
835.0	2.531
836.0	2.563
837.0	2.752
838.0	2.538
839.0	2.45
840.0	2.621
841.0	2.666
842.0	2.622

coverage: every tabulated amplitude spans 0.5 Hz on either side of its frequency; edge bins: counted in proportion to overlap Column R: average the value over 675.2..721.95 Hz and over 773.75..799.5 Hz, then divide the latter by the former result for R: 1.3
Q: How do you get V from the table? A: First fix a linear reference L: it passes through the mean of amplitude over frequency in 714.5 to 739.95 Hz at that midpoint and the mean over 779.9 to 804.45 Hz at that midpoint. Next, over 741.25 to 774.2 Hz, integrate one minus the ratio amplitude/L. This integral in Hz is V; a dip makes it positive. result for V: -4.8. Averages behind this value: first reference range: 2.1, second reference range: 3.04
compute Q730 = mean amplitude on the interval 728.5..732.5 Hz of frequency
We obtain 1.79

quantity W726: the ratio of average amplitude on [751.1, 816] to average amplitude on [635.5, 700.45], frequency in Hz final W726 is 1.16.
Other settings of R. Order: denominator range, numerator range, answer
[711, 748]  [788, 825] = 1.25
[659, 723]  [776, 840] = 1.14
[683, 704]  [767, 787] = 1.28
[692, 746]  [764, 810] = 1.34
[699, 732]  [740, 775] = 1.32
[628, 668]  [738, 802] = 1.14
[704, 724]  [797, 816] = 1.18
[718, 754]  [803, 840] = 1.14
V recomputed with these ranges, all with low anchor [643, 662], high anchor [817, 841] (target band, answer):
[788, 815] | -2.2 Hz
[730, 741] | 1.9 Hz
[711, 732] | 3.5 Hz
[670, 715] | 1.5 Hz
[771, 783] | -2.1 Hz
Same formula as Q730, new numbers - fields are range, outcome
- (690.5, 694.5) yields 2.31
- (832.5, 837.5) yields 2.57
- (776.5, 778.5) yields 3.06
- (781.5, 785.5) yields 3.26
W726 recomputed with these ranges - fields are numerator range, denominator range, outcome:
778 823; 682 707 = 1.21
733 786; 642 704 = 1.13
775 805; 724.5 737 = 1.58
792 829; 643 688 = 1.06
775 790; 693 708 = 1.36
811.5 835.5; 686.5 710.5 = 1.12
